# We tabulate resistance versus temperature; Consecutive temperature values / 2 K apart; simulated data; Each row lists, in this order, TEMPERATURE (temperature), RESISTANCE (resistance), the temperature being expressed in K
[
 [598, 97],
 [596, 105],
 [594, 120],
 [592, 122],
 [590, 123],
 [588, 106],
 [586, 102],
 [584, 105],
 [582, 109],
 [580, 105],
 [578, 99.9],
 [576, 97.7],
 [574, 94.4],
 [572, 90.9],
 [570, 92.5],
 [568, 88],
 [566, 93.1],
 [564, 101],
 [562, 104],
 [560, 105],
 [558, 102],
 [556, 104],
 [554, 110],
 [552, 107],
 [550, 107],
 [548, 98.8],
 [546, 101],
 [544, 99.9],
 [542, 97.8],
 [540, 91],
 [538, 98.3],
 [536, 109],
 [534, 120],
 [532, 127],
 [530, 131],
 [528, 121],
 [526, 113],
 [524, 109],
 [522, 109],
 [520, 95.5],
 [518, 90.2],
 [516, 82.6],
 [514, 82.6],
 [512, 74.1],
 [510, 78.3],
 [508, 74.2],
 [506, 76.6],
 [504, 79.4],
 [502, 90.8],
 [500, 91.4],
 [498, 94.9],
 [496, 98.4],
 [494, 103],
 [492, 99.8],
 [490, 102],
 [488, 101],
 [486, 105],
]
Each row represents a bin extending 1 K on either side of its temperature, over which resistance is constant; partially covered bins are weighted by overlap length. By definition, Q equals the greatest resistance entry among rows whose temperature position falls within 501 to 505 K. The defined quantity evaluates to 90.8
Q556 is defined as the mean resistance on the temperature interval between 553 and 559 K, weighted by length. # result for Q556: 105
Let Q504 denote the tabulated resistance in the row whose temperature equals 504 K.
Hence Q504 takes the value 79.4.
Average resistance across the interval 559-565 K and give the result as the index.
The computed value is 103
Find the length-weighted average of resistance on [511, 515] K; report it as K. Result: 78.3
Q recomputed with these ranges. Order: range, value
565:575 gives 94.4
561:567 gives 104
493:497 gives 103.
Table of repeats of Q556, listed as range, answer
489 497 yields 101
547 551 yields 103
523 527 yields 111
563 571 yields 93.7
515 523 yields 94.3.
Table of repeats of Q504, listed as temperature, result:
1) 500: 91.4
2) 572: 90.9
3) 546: 101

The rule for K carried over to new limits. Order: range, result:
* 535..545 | 99.2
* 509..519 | 81.6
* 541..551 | 101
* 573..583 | 101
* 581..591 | 109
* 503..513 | 76.5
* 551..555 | 108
